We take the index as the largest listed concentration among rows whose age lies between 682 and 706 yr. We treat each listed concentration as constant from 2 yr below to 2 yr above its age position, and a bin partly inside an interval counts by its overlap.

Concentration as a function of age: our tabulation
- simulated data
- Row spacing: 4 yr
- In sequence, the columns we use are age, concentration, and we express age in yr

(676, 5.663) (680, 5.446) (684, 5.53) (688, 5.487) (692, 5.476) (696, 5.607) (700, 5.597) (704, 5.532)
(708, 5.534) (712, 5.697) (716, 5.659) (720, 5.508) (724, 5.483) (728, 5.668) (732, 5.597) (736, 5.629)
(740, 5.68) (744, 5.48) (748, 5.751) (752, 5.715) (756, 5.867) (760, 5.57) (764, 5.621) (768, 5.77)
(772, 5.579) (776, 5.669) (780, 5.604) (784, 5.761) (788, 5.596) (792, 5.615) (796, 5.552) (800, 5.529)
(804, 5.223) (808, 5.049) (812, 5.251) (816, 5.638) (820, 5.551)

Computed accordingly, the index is 5.607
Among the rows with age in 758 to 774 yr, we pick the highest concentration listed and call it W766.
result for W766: 5.77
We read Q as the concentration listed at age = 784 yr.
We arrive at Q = 5.761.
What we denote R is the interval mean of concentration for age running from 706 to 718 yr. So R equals 5.63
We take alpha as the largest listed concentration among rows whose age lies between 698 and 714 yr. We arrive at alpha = 5.697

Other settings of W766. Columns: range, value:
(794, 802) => 5.552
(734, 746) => 5.68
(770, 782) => 5.669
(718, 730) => 5.668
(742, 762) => 5.867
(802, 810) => 5.223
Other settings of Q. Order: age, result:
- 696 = 5.607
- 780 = 5.604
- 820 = 5.551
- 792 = 5.615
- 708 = 5.534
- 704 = 5.532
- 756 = 5.867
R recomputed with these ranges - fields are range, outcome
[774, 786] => 5.68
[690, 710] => 5.55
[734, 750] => 5.63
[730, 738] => 5.61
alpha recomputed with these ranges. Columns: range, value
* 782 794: 5.761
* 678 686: 5.53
